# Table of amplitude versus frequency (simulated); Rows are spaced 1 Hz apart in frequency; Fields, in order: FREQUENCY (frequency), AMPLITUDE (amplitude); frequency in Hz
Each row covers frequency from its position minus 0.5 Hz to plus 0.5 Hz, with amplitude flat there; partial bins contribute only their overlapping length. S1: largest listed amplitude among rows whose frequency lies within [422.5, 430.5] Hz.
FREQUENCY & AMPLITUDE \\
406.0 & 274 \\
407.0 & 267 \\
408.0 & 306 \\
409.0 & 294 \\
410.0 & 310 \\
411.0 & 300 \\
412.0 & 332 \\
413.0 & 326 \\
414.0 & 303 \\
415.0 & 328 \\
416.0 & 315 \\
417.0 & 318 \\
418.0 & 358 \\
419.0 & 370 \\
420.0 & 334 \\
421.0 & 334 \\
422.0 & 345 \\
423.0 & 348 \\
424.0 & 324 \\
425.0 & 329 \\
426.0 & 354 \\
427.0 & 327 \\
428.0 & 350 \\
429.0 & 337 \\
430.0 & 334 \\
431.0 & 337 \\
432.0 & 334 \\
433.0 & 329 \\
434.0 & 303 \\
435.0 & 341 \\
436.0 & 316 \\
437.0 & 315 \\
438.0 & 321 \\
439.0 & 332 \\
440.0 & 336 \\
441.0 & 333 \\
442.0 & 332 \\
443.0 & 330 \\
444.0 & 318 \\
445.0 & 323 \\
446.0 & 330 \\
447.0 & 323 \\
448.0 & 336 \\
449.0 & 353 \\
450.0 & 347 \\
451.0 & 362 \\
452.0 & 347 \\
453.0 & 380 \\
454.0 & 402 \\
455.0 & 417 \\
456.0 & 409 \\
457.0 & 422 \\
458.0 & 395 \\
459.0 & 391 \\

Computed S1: 354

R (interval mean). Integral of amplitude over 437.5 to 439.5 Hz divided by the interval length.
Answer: 326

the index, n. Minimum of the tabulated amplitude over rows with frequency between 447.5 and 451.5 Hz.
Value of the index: 336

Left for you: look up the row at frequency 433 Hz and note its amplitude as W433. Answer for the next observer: 329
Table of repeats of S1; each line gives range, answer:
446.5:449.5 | 353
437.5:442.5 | 336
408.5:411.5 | 310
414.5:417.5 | 328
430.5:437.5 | 341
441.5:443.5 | 332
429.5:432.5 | 337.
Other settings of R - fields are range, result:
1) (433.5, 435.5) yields 322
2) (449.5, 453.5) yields 359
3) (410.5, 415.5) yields 318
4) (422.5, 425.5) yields 334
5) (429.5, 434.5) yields 327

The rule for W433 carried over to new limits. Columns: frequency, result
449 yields 353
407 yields 267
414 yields 303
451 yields 362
